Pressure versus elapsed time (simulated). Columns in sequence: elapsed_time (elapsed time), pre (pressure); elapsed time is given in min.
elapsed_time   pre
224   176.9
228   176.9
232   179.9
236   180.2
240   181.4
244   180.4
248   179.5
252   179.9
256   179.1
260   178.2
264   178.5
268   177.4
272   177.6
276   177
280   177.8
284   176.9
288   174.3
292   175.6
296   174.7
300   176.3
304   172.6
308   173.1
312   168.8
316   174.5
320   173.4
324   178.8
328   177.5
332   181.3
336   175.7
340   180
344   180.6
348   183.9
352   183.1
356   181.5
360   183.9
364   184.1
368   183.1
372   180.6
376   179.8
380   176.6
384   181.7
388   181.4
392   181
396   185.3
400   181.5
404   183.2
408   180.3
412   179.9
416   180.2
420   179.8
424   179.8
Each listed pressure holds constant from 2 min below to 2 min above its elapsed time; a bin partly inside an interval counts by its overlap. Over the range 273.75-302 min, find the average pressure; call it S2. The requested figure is 176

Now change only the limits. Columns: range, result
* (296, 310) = 174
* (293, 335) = 175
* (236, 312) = 177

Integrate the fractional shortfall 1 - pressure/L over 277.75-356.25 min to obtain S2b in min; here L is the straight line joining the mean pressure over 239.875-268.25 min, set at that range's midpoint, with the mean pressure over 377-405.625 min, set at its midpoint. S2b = 1.5 min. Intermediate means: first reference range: 179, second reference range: 181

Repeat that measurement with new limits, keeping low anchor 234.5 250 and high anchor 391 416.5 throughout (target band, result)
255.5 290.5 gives 0.6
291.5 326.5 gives 1.3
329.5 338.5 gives 0.1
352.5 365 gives -0.1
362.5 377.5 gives 0.0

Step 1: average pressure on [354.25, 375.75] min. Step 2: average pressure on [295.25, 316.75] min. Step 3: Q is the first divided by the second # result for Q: 1.1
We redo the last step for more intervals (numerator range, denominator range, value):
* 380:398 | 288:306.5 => 1.04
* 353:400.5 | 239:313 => 1.03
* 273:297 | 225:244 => 0.98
